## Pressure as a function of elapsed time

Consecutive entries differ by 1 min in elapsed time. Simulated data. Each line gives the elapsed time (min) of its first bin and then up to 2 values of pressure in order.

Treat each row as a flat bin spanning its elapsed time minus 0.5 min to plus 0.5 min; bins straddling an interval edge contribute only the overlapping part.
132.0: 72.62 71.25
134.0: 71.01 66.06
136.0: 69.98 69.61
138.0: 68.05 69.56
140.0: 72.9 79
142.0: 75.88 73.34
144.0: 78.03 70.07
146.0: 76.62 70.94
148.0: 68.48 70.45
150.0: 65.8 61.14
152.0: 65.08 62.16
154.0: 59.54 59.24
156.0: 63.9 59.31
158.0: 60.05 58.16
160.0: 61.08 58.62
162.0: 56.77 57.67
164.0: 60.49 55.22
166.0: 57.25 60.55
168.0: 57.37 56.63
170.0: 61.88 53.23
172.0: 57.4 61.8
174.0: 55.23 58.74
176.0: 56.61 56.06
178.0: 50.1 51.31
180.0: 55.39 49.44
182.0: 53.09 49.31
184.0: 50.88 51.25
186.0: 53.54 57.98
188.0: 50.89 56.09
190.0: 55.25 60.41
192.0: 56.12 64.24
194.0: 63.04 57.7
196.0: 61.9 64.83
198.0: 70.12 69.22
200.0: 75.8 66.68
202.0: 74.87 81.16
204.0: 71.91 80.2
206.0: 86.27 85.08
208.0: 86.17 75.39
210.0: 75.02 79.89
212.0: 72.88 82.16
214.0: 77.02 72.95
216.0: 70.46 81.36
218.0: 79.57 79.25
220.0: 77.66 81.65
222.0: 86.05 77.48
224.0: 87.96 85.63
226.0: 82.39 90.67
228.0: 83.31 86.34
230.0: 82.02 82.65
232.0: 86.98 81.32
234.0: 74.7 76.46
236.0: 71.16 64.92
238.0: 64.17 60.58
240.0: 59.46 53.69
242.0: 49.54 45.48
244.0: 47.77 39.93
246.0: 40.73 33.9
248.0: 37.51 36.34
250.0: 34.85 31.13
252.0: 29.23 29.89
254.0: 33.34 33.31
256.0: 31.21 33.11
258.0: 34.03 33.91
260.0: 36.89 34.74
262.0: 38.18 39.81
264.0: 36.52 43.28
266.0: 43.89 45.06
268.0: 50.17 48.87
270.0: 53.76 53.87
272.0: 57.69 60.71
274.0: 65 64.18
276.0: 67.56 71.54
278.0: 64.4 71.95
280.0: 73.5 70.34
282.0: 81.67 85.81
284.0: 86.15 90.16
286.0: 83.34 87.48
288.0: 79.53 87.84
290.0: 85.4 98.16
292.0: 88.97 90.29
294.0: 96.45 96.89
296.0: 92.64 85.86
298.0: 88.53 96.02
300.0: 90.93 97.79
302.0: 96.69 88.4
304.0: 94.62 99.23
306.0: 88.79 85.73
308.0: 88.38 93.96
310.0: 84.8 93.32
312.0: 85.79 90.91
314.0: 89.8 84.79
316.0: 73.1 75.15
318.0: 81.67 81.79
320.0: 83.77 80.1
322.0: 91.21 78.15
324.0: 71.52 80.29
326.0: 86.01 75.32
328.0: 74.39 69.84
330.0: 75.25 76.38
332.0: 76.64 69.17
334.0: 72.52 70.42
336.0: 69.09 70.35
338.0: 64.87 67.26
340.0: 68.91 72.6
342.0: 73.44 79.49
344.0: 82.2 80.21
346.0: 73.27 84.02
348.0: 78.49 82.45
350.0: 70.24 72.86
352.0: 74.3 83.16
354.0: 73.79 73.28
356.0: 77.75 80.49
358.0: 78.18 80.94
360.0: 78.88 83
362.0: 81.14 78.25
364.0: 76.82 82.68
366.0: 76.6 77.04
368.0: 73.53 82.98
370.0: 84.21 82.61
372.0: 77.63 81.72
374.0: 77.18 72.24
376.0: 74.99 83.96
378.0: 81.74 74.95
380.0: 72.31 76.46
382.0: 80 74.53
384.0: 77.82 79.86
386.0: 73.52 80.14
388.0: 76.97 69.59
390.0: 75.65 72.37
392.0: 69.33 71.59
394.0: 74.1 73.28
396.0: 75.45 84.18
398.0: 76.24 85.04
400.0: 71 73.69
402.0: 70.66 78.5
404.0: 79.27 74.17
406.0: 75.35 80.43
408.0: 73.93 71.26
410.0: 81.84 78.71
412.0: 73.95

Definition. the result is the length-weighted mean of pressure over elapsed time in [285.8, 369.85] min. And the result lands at 81.6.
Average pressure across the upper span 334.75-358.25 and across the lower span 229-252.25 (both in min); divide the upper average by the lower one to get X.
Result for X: 1.3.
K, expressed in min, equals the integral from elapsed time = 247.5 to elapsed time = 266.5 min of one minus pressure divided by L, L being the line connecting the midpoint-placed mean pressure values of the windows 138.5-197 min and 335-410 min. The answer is 9.1 min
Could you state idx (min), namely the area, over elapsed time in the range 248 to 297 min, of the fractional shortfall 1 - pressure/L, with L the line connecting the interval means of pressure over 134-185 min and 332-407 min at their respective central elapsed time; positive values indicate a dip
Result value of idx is 6.9 min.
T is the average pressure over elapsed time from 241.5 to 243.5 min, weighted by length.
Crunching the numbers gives 47.5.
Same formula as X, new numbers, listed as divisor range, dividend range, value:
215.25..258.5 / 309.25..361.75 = 1.27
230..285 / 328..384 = 1.42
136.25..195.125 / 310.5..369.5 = 1.28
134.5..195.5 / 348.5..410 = 1.26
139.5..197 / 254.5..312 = 1.18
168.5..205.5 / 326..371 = 1.27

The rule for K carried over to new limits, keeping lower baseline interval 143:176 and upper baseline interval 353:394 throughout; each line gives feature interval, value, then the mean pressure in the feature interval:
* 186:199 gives 0.88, 60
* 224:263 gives 7.76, 54.2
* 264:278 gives 2.92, 55.4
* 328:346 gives 0.46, 72.9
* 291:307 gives -4.60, 92.8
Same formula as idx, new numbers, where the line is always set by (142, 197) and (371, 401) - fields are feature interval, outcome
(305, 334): -4.3 min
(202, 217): -3.7 min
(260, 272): 4.0 min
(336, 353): -0.4 min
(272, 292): -2.6 min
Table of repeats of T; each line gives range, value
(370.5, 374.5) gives 79.8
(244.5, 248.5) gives 38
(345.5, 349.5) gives 79.6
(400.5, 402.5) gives 72.2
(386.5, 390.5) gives 75.6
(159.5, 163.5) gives 58.5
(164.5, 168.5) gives 57.6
